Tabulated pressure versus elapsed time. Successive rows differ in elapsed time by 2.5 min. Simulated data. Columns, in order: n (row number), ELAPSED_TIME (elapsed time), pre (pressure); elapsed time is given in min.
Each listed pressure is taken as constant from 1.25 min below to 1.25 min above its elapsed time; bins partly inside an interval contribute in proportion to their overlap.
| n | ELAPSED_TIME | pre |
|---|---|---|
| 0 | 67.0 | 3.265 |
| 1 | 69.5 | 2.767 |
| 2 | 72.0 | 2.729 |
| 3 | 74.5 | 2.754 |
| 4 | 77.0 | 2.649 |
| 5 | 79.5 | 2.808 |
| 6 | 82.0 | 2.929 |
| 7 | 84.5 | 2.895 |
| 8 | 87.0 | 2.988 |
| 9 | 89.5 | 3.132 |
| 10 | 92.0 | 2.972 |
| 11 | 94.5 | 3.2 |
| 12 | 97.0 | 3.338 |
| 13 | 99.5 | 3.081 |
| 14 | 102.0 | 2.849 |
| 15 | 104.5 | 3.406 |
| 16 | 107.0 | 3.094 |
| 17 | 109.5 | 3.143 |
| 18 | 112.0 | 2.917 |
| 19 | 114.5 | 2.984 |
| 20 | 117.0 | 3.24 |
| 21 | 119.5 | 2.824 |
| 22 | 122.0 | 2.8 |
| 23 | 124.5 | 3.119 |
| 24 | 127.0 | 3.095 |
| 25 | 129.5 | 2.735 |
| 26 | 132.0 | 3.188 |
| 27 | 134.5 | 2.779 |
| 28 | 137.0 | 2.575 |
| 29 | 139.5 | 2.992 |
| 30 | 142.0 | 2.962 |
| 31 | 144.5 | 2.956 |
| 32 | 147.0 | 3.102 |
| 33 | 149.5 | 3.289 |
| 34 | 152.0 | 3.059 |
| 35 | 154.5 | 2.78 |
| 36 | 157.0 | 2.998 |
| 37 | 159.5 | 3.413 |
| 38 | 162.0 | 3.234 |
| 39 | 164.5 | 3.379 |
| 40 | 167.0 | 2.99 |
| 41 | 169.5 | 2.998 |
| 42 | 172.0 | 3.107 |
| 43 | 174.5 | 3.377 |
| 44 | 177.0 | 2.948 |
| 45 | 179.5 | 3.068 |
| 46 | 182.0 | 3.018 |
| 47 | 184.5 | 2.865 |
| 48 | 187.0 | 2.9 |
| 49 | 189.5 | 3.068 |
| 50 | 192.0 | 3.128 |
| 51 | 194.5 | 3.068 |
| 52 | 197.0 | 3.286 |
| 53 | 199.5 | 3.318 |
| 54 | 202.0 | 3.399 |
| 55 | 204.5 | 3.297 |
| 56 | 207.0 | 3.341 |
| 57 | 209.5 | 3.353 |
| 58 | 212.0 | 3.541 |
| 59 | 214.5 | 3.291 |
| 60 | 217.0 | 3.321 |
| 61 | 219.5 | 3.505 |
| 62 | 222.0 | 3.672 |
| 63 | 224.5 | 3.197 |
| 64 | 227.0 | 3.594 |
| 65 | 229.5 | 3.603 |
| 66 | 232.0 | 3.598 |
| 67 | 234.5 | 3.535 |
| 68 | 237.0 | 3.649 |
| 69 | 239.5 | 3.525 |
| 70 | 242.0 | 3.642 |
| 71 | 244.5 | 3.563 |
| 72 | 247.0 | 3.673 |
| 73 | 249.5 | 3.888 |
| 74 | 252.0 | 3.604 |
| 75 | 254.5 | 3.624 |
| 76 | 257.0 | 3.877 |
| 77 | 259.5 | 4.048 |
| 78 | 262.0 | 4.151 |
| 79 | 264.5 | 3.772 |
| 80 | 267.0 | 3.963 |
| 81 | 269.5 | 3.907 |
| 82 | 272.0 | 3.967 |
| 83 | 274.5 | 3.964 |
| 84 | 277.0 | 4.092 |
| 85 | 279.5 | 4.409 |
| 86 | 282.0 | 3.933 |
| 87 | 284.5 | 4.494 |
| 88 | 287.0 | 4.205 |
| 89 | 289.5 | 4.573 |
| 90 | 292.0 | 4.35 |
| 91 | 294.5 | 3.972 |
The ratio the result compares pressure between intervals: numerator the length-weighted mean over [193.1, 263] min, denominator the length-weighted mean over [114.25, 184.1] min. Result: 1.17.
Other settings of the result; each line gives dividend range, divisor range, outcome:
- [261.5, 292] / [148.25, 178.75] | 1.32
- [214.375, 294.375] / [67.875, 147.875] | 1.29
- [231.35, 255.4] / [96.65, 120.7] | 1.18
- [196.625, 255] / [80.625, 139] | 1.16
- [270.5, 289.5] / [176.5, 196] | 1.39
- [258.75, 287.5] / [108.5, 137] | 1.37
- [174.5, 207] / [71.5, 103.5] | 1.06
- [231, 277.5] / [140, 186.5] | 1.23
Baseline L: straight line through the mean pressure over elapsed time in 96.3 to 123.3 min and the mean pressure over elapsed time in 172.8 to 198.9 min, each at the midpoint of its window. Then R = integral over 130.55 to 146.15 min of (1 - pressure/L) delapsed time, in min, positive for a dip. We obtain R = 0.8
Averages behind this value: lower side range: 3.06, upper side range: 3.08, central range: 2.91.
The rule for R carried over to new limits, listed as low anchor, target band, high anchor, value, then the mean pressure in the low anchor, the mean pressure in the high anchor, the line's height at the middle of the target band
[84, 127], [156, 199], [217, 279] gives 3.6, 3.06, 3.73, 3.4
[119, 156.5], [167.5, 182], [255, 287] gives 0.8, 2.95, 4.04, 3.26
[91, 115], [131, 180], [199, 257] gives 3.3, 3.1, 3.52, 3.28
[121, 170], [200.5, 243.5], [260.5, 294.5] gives 2.2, 3.02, 4.13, 3.66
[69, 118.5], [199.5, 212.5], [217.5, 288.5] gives 0.7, 3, 3.81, 3.57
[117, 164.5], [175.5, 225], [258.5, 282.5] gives 3.5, 3.01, 4.02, 3.48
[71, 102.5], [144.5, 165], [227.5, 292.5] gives 1.2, 2.95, 3.9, 3.32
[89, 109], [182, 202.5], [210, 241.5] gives 1.8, 3.13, 3.5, 3.41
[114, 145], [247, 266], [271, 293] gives 0.8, 2.94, 4.22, 4.01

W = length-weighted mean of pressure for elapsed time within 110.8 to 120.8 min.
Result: 2.99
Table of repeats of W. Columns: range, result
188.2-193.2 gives 3.1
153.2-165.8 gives 3.16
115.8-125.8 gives 3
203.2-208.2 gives 3.32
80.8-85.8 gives 2.91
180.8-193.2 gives 3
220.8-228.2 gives 3.49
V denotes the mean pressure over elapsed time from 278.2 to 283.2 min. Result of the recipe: 4.17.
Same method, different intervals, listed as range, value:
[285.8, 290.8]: 4.39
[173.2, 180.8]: 3.13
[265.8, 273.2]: 3.95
